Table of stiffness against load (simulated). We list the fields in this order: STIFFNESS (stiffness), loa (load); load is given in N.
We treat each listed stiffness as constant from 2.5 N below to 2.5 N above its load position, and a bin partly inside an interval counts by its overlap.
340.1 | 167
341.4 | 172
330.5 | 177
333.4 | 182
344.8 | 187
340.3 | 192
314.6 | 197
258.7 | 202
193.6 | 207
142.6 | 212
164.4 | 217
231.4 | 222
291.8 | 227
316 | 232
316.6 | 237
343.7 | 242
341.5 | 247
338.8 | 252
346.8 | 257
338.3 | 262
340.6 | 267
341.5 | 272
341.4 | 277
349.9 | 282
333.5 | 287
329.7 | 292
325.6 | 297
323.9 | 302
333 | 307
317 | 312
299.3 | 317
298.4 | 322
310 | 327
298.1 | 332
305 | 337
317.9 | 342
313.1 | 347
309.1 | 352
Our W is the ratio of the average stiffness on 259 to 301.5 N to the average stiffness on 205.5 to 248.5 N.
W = 1.3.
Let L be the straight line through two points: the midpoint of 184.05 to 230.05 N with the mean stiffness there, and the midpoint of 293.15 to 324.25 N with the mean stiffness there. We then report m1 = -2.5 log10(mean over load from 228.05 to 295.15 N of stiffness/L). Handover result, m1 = -0.17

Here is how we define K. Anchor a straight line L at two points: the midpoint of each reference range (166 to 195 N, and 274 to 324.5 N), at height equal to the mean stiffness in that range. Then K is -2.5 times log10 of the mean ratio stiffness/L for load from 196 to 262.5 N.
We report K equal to 0.19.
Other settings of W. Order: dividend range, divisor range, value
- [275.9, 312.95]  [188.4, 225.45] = 1.38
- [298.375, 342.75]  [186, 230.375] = 1.24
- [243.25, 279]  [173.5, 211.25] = 1.15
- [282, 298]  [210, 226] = 1.74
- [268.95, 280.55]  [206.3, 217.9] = 2.10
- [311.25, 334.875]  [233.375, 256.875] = 0.91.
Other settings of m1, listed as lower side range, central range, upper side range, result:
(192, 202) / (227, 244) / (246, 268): 0.030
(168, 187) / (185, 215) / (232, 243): 0.257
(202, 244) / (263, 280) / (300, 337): -0.213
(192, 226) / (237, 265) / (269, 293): -0.158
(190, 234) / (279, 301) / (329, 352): -0.173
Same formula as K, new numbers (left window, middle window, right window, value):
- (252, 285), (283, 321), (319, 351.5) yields 0.006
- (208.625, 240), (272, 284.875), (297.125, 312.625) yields -0.155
